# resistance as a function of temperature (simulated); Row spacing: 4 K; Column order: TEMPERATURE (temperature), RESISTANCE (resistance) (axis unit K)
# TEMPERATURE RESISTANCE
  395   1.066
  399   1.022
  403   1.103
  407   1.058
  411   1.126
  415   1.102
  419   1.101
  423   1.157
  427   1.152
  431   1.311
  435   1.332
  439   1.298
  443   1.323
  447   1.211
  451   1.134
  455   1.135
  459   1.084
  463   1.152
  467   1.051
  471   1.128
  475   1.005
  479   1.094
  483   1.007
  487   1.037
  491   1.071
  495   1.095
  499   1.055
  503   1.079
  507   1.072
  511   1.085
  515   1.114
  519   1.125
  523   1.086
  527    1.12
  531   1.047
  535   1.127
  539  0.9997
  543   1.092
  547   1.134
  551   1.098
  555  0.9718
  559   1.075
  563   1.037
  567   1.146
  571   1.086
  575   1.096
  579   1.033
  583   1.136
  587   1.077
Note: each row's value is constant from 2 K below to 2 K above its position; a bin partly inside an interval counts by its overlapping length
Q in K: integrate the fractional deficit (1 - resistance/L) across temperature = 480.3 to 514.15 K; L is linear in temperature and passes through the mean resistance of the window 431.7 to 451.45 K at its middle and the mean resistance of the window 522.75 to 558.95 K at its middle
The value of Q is 2.8 K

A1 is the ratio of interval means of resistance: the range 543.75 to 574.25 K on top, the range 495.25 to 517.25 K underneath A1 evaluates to 1.0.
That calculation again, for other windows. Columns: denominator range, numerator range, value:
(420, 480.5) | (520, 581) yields 0.92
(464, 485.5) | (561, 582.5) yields 1.02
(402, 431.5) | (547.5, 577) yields 0.95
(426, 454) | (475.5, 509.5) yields 0.85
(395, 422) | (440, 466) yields 1.08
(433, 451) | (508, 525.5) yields 0.86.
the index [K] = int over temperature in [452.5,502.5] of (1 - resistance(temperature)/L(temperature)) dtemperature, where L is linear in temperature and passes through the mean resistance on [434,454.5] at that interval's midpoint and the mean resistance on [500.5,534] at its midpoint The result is 4.2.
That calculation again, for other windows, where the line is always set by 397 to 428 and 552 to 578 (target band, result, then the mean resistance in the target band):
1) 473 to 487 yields 0.7 K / 1.04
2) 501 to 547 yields -0.5 K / 1.09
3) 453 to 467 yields -0.3 K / 1.11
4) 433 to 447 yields -2.7 K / 1.3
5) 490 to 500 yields 0.1 K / 1.08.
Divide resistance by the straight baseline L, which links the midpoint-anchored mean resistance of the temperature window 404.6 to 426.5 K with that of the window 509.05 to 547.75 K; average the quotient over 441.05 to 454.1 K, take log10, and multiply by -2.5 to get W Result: -0.10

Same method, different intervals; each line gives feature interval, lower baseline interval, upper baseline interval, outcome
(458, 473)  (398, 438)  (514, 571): 0.02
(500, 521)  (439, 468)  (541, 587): 0.03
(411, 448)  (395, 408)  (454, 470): -0.13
